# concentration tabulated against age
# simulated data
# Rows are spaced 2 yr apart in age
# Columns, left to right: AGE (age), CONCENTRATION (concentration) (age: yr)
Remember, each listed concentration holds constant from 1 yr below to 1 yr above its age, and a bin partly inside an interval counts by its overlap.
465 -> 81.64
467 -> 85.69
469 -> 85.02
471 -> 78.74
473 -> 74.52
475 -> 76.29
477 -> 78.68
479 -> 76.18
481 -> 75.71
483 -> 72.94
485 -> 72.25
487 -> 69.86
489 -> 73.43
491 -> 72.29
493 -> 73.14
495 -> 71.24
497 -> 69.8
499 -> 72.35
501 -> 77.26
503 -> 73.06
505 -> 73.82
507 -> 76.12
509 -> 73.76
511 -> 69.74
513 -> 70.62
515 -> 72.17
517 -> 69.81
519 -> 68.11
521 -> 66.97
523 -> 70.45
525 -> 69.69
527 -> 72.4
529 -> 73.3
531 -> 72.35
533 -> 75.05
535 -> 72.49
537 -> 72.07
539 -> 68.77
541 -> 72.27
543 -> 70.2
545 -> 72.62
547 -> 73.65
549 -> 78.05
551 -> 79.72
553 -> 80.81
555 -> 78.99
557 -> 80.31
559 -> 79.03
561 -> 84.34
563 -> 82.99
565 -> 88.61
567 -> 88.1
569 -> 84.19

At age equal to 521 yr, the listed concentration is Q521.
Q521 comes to 66.97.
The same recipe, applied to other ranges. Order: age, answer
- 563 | 82.99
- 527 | 72.4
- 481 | 75.71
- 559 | 79.03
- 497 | 69.8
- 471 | 78.74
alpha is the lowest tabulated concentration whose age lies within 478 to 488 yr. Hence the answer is 69.86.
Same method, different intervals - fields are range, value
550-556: 78.99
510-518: 69.74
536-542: 68.77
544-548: 72.62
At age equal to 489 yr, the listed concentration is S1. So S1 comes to 73.43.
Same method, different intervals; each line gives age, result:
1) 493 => 73.14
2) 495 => 71.24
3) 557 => 80.31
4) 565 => 88.61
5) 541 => 72.27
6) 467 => 85.69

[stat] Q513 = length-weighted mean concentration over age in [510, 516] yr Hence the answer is 70.8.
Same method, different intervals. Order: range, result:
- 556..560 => 79.7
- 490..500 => 71.8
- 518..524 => 68.5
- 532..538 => 73.2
